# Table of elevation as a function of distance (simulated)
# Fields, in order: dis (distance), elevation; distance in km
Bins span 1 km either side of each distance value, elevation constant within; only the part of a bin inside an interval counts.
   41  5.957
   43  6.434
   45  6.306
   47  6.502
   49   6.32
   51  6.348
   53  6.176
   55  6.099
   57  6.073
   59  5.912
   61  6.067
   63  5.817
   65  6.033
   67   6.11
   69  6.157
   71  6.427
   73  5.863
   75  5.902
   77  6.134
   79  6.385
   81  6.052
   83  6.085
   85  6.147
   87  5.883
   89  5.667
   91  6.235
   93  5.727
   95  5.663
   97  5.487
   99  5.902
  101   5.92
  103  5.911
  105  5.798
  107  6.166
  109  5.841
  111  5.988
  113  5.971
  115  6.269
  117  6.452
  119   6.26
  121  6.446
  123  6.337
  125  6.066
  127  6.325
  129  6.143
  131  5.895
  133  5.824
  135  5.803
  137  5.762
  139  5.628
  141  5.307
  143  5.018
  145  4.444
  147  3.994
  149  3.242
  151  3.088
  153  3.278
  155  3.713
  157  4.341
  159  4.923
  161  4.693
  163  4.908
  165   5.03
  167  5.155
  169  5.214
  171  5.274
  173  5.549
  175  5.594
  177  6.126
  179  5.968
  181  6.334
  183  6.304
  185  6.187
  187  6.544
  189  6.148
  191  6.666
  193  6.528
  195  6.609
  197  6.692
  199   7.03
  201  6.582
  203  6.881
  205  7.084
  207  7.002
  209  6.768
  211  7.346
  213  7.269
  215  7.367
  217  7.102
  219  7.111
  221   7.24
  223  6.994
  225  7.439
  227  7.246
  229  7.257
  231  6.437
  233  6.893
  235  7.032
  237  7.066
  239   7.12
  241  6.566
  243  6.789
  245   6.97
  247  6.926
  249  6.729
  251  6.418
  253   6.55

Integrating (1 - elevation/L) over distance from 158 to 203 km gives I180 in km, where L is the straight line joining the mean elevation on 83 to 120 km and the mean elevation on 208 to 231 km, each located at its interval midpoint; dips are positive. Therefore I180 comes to 5.61 km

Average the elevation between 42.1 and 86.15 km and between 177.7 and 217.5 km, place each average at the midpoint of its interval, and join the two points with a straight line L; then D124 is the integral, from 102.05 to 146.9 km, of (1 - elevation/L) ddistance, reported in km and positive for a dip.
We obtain 3.82 km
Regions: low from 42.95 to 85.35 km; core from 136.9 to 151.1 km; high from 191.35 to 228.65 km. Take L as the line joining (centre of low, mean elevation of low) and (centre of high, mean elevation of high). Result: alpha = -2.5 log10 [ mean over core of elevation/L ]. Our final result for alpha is 0.40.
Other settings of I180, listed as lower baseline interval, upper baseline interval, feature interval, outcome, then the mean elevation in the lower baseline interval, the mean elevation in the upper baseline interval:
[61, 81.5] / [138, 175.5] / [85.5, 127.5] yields -4.1 km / 6.09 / 4.64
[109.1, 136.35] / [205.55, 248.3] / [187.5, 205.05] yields 0.3 km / 6.12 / 7.04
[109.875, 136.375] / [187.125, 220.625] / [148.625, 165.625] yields 6.1 km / 6.13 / 6.88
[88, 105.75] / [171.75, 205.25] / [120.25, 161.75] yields 6.9 km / 5.81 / 6.38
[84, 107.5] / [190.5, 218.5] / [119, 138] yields 0.3 km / 5.87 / 6.93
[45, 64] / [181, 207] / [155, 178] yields 5.0 km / 6.15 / 6.61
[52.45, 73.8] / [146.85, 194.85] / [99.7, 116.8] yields -0.8 km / 6.07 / 5.25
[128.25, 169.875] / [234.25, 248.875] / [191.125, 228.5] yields -5.0 km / 4.82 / 6.91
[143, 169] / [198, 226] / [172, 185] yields -1.4 km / 4.3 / 7.09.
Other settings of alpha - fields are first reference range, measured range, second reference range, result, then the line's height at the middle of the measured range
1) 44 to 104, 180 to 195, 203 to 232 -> 0.079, 6.89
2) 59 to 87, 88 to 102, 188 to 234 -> 0.075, 6.21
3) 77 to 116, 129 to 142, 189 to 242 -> 0.099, 6.29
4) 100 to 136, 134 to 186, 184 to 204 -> 0.255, 6.36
